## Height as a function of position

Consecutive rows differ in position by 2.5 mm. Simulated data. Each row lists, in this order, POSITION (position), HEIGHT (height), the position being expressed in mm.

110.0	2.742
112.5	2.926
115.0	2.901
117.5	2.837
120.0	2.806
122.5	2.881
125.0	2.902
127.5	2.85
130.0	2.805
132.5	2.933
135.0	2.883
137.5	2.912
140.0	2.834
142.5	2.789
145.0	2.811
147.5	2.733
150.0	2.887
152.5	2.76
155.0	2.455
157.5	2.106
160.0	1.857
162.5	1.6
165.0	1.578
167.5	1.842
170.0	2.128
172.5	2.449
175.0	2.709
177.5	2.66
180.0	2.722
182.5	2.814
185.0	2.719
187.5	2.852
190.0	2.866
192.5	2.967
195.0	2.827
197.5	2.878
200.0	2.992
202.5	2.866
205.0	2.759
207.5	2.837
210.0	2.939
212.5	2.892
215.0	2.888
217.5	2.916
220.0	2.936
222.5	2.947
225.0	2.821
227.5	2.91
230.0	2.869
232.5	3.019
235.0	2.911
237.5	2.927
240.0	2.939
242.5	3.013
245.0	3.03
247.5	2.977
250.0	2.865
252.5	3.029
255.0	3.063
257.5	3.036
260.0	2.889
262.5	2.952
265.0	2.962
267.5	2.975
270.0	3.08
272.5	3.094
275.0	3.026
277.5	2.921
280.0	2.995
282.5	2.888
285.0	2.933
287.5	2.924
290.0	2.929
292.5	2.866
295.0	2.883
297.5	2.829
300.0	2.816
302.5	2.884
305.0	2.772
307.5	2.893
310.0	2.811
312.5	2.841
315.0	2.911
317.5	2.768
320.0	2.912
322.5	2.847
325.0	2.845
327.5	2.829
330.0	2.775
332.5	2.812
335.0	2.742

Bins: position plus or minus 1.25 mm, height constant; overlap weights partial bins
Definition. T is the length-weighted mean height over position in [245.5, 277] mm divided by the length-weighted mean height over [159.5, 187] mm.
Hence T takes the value 1.30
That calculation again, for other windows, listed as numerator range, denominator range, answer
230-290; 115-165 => 1.12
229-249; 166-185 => 1.19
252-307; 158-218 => 1.13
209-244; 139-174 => 1.25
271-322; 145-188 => 1.20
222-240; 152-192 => 1.22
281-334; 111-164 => 1.06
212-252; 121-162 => 1.09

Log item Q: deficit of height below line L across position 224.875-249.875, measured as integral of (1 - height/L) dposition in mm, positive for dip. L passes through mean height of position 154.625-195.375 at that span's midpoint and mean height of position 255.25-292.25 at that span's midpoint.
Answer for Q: -1.6 mm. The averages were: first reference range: 2.41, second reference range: 2.97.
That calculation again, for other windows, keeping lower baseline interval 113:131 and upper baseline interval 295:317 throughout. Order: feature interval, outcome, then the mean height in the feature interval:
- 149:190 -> 6.6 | 2.4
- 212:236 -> -0.5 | 2.91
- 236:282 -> -2.2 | 2.99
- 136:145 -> 0.0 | 2.84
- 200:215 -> -0.1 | 2.87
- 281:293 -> -0.3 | 2.91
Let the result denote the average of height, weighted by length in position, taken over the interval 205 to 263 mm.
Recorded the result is 2.94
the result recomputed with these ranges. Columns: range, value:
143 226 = 2.64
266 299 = 2.95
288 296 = 2.9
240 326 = 2.93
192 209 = 2.87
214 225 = 2.91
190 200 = 2.9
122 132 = 2.86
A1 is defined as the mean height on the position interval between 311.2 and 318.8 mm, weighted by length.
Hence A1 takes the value 2.84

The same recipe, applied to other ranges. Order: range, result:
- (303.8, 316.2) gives 2.85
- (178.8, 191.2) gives 2.79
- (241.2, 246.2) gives 3.02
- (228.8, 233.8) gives 2.94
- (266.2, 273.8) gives 3.05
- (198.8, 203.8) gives 2.93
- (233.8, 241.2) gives 2.93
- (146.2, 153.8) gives 2.79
